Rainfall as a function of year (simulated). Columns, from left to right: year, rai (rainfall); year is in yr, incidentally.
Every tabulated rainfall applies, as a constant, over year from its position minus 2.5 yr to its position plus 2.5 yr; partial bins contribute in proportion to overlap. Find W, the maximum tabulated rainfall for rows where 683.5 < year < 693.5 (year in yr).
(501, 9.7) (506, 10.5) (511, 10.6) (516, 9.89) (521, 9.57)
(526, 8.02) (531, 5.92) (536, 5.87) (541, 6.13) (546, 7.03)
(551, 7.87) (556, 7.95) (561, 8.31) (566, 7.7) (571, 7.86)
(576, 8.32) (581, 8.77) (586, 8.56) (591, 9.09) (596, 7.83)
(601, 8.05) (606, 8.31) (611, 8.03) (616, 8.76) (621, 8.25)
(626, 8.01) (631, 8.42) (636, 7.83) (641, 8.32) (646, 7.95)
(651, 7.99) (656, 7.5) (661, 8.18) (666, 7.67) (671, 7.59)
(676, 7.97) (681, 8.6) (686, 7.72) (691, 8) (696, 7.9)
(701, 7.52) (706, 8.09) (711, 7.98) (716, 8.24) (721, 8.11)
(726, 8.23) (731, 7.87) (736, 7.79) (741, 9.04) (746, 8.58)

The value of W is 8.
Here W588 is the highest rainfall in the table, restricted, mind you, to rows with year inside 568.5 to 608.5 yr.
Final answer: 9.09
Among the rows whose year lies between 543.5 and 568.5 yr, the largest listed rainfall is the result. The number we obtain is 8.31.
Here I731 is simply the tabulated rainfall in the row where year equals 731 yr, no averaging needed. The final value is 7.87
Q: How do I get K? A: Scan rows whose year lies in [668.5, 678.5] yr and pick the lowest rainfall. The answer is 7.59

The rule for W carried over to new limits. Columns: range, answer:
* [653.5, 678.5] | 8.18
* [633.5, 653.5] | 8.32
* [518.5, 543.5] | 9.57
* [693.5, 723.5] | 8.24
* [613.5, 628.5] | 8.76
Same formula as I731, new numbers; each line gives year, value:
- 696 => 7.9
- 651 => 7.99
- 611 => 8.03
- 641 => 8.32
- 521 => 9.57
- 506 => 10.5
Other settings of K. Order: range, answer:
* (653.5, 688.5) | 7.5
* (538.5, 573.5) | 6.13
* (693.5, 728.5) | 7.52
